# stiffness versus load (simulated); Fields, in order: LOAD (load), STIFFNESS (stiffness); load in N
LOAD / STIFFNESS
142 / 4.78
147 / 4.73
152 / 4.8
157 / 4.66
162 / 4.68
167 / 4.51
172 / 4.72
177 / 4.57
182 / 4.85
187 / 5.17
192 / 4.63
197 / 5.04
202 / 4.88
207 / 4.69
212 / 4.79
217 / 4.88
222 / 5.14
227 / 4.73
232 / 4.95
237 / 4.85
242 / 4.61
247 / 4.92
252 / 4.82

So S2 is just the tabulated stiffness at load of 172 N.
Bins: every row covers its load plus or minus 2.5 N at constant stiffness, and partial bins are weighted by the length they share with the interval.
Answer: 4.72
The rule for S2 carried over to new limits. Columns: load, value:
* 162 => 4.68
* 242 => 4.61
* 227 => 4.73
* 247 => 4.92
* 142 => 4.78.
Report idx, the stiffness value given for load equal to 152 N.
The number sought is 4.8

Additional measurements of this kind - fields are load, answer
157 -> 4.66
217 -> 4.88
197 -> 5.04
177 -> 4.57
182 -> 4.85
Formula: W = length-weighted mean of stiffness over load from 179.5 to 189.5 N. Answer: 5.01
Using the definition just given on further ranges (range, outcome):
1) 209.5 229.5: 4.88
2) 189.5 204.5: 4.85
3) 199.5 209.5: 4.79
